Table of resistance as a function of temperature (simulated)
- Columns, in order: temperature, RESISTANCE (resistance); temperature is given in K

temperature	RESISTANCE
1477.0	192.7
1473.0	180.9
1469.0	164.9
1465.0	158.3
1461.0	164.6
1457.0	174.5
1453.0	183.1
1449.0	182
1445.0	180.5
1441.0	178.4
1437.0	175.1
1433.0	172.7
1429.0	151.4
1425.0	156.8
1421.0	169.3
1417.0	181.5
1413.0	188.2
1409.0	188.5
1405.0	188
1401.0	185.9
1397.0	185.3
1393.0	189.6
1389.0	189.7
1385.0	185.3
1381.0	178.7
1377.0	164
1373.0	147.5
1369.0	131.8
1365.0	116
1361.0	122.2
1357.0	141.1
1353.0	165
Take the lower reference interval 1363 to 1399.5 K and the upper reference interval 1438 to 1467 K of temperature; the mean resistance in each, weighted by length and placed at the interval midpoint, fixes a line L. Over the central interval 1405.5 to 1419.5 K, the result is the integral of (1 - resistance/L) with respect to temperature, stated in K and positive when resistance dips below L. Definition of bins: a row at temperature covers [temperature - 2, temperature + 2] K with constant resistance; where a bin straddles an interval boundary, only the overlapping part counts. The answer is -1.3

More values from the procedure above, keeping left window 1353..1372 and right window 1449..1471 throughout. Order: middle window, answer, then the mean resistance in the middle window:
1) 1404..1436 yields -4.1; 174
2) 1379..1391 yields -3.7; 185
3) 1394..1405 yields -3.0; 186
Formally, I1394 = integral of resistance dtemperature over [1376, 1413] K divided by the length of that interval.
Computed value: 185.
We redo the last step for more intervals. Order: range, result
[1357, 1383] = 143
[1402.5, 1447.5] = 176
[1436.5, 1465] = 176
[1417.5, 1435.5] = 164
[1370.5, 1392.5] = 173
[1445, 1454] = 182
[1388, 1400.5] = 188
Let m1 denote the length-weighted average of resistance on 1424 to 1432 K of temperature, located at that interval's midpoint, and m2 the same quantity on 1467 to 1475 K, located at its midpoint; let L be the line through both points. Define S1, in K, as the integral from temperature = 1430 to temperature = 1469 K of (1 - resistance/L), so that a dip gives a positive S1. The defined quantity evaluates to -2.1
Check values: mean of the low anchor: 156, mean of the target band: 173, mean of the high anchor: 173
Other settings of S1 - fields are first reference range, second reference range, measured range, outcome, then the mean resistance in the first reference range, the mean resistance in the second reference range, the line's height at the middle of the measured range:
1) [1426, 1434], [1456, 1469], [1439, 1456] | -1.87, 160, 165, 163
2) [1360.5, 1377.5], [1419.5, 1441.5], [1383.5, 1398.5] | -4.24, 135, 166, 146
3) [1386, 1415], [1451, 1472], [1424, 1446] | 1.02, 188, 170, 178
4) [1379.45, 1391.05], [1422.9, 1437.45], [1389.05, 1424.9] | -1.88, 185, 163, 174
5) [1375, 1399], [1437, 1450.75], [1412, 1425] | 0.37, 182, 180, 181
